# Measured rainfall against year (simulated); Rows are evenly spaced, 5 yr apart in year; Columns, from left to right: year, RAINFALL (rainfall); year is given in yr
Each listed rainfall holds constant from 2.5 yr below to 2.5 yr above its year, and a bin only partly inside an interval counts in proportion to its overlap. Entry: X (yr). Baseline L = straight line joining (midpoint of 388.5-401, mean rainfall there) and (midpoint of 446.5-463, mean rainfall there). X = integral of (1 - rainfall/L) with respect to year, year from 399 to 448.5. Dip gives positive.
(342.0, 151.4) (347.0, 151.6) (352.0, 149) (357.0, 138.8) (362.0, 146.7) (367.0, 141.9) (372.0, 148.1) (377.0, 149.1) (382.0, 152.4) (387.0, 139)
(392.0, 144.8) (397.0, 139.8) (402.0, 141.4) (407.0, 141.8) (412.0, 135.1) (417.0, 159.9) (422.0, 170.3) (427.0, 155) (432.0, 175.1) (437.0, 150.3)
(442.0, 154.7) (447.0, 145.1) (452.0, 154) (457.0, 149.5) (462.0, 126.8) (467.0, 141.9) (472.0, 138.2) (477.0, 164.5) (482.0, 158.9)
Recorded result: -3.2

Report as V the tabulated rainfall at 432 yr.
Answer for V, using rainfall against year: 175.1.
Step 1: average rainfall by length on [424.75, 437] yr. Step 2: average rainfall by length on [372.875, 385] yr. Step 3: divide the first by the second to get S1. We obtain 1.08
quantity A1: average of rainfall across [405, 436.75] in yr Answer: 156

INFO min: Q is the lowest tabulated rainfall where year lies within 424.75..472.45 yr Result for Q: 126.8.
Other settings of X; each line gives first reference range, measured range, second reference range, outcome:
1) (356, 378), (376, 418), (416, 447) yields 2.1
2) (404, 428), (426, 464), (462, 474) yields -2.0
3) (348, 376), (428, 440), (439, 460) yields -1.0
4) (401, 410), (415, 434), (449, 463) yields -2.9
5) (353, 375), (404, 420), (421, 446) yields 0.9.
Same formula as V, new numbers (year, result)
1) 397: 139.8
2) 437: 150.3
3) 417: 159.9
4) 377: 149.1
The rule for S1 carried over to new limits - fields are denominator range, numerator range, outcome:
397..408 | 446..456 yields 1.06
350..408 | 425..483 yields 1.05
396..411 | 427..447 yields 1.12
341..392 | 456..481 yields 0.99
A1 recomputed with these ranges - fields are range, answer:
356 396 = 145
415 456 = 158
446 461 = 148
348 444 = 149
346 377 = 146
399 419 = 144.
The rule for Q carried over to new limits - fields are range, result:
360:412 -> 135.1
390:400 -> 139.8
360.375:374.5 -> 141.9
